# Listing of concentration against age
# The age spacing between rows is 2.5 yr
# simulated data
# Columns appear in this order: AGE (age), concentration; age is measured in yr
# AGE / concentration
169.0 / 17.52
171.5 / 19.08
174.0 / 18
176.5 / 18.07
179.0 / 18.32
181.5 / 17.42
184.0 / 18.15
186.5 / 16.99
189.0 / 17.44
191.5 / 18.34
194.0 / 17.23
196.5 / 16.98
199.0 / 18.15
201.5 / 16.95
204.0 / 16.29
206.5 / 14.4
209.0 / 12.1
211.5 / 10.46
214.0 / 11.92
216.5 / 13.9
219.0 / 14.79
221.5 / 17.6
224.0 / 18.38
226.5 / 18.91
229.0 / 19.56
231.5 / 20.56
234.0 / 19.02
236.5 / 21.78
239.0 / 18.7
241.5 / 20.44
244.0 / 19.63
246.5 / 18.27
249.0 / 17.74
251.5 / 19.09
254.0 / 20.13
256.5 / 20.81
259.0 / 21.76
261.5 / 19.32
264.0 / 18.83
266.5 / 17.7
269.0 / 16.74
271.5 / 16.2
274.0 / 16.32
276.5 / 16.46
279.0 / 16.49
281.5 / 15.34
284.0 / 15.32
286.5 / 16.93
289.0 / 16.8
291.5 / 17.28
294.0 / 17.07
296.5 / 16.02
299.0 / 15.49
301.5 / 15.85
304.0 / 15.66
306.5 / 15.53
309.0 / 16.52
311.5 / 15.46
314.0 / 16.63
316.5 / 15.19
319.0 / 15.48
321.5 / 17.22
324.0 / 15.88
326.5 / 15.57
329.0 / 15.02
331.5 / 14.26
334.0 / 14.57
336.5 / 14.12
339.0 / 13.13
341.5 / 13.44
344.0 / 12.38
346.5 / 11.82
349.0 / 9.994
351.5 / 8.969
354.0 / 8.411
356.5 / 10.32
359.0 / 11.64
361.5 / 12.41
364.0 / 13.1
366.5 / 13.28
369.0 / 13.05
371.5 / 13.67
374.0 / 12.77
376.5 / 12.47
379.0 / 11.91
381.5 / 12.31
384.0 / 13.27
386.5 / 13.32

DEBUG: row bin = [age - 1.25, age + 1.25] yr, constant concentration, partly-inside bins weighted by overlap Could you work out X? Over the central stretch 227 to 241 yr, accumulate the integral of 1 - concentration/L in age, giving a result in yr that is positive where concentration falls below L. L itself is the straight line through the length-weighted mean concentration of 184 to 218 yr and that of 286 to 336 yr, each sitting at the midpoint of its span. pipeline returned -3.8 yr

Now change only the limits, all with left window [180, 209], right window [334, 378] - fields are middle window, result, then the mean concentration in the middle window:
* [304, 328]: -4.70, 15.9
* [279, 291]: -1.67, 16.2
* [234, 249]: -3.87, 19.5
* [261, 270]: -1.99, 18.1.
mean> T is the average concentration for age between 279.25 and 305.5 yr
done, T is 16.2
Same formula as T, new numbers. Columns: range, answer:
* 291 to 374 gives 14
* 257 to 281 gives 17.8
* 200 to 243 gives 16.8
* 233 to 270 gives 19.4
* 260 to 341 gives 16.1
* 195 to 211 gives 15.6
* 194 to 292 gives 17.4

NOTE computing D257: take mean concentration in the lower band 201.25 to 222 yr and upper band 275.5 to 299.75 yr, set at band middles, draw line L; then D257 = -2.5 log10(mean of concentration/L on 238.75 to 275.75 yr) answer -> -0.21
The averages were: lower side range 14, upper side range 16.3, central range 18.7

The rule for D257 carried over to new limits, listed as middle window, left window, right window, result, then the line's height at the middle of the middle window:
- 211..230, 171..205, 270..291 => 0.09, 17.2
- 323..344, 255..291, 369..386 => 0.03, 14.8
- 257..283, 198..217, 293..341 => -0.18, 14.9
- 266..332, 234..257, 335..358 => -0.07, 15.3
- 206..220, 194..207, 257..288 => 0.30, 16.9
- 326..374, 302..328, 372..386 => 0.13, 14.1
